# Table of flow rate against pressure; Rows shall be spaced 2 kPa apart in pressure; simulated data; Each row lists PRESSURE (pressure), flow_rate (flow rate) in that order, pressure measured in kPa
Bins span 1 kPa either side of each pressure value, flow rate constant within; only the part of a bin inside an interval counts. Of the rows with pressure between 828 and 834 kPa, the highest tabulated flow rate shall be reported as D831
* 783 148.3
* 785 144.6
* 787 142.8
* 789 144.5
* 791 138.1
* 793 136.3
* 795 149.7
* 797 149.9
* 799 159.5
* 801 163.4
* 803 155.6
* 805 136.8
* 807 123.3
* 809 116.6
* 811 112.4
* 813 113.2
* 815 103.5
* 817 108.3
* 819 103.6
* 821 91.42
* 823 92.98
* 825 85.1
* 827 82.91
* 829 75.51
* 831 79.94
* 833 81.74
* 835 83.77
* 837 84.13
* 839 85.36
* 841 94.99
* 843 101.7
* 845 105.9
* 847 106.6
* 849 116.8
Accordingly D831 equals 81.74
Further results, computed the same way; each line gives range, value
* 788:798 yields 149.9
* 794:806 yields 163.4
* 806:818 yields 123.3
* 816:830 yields 108.3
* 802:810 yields 155.6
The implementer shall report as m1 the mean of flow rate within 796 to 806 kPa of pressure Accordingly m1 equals 153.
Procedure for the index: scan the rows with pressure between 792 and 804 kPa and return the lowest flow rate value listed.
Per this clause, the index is 136.3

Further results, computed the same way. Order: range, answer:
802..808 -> 123.3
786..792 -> 138.1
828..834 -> 75.51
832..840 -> 81.74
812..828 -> 82.91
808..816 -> 103.5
